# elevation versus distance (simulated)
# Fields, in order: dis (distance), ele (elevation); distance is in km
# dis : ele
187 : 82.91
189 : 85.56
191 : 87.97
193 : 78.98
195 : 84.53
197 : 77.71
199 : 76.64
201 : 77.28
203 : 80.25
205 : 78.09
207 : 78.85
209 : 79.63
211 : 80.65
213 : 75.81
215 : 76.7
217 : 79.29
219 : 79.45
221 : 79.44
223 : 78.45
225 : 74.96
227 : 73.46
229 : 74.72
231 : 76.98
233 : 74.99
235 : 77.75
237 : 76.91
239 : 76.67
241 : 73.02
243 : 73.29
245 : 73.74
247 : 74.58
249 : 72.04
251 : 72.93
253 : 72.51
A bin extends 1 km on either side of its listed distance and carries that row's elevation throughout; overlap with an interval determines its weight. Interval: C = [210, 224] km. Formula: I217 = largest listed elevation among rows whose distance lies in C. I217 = 80.65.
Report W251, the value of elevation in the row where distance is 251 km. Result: 72.93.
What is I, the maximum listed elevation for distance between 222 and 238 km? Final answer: 78.45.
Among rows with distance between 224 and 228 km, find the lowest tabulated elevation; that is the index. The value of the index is 73.46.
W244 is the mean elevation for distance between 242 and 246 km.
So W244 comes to 73.5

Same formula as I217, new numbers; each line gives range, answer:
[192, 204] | 84.53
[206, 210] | 79.63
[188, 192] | 87.97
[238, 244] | 76.67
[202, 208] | 80.25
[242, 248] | 74.58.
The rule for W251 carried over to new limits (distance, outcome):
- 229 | 74.72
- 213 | 75.81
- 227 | 73.46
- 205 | 78.09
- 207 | 78.85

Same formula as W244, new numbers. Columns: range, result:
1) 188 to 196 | 84.3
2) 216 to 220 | 79.4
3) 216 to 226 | 78.3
